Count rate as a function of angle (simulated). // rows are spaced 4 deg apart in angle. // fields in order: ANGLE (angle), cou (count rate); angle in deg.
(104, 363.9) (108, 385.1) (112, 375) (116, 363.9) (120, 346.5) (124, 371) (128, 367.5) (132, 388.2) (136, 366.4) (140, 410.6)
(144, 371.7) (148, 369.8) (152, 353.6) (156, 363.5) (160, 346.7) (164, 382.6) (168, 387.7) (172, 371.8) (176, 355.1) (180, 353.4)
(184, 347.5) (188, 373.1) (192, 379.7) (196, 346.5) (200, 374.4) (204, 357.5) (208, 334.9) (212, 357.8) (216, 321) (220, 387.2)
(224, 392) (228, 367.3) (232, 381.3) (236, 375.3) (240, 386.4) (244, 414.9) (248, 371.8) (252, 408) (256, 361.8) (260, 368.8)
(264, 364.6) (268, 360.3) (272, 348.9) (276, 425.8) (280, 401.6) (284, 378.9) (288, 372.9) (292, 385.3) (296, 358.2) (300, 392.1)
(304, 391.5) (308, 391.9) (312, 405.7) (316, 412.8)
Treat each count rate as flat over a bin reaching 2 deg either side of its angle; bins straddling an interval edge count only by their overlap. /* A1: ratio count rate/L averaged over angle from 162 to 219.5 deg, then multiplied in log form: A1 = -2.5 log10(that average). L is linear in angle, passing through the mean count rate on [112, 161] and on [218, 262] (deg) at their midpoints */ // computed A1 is 0.05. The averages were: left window 369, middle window 361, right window 383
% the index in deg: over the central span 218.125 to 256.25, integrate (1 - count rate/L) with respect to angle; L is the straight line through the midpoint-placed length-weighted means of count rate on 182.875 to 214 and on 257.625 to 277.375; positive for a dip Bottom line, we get -2.0 deg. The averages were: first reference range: 359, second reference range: 372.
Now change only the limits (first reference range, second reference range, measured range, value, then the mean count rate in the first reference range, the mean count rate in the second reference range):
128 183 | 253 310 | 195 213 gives 0.9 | 370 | 379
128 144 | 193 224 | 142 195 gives 0.9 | 384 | 357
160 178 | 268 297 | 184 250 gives 1.1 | 371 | 381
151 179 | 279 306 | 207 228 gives 0.7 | 366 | 382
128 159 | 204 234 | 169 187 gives 0.4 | 373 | 363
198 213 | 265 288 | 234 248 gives -0.8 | 356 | 381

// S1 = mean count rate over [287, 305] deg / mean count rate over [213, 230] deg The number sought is 1.0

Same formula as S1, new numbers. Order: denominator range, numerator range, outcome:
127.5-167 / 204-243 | 0.99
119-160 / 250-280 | 1.02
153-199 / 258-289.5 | 1.04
